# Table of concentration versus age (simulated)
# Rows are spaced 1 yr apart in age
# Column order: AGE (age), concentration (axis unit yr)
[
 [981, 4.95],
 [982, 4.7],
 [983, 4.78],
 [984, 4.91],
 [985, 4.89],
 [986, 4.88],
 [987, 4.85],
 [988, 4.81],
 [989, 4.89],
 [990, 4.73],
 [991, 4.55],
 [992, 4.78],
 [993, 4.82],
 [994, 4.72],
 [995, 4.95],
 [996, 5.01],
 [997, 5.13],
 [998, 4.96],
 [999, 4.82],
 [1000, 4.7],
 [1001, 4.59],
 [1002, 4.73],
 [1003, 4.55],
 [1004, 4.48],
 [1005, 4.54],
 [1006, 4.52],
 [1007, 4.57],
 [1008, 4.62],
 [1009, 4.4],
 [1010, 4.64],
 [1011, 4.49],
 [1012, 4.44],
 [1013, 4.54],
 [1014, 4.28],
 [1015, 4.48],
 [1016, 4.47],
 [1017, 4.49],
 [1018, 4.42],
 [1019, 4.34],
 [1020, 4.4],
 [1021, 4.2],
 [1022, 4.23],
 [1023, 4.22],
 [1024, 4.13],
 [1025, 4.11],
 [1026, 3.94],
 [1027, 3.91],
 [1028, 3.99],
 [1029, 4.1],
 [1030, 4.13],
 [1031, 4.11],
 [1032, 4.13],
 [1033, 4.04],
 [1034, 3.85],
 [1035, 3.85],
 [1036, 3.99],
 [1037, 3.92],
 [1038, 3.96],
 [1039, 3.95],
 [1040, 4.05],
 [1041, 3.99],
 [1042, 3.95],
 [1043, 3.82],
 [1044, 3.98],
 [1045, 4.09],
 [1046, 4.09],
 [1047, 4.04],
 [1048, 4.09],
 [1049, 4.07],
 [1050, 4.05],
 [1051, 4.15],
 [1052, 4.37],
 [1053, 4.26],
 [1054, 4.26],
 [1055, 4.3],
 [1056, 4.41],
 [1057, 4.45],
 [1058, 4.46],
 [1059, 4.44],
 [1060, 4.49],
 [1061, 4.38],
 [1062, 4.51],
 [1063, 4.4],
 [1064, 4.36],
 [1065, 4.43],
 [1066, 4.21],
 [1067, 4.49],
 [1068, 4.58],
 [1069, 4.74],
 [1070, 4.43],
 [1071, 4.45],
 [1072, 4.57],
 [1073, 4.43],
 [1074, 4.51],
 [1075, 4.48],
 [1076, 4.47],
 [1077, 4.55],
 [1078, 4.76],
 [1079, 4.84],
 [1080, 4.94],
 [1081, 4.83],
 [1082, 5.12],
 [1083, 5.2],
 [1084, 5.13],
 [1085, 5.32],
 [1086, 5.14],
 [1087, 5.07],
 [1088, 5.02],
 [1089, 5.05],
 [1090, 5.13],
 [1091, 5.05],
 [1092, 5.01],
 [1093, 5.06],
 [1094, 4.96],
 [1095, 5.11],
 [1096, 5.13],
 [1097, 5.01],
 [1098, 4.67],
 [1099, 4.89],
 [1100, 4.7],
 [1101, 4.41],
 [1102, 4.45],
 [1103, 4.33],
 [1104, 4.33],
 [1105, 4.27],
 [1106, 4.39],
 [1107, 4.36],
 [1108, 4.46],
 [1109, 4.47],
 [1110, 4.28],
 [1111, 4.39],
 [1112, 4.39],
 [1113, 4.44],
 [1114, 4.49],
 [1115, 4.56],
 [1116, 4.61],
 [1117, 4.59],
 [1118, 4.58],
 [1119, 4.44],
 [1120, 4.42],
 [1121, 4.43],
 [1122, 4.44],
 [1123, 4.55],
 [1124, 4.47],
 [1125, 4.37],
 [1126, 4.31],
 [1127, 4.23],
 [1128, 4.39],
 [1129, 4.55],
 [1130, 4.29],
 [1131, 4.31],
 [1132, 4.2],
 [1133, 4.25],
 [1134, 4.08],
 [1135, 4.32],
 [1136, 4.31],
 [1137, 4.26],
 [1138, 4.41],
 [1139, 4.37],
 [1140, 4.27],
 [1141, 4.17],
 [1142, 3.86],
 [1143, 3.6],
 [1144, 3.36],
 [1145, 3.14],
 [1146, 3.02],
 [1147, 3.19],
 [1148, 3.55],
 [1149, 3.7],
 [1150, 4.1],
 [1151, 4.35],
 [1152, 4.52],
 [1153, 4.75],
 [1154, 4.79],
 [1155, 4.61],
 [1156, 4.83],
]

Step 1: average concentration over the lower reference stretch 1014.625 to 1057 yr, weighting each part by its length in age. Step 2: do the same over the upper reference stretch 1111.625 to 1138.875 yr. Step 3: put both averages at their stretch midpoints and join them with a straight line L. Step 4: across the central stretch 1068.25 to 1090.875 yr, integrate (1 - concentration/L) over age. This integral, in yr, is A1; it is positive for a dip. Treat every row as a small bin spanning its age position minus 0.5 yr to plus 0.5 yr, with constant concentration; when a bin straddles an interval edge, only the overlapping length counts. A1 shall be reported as -3.0 yr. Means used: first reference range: 4.13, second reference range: 4.4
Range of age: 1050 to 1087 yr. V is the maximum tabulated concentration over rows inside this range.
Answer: 5.32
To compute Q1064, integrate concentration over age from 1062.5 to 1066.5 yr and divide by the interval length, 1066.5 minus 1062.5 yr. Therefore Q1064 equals 4.35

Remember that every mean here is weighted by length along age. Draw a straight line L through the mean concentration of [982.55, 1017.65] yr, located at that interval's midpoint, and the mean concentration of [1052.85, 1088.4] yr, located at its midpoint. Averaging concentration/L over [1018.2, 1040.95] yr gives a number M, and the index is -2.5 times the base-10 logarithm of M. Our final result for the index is 0.15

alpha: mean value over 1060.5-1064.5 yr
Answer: 4.41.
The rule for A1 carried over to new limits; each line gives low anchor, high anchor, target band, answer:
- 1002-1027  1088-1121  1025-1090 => 1.94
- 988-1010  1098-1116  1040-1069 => 2.05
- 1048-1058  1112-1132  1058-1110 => -4.20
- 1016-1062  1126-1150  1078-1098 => -4.72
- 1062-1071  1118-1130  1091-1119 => -1.12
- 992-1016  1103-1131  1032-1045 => 1.77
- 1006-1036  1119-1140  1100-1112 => -0.17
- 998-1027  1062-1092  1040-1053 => 1.52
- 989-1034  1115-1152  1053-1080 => -0.97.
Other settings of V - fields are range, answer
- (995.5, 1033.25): 5.13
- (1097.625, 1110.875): 4.89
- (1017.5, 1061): 4.49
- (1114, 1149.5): 4.61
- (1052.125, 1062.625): 4.51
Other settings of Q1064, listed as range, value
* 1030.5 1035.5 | 4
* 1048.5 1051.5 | 4.09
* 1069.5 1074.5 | 4.48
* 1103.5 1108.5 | 4.36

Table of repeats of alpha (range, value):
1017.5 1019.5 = 4.38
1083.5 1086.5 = 5.2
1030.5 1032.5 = 4.12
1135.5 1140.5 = 4.32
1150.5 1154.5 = 4.6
